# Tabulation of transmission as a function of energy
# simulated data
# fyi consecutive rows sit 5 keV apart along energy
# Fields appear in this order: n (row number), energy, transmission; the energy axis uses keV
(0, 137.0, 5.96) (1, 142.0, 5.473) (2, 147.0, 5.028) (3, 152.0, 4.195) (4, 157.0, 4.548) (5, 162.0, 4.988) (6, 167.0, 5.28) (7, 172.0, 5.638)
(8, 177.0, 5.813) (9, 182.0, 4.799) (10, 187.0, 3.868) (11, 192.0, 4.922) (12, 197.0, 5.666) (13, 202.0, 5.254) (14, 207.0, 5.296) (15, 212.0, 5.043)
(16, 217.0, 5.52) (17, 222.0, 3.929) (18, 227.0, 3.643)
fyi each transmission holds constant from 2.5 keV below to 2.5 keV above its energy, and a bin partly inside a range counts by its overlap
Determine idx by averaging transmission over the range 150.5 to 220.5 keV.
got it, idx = 5.06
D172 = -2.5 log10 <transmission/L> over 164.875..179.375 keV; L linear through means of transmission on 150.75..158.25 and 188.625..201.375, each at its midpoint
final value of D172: -0.18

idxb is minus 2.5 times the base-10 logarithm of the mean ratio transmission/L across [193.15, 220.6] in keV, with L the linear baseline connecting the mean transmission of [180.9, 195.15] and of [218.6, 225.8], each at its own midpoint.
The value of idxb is -0.22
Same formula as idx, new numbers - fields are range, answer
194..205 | 5.43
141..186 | 5.03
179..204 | 4.91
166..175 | 5.51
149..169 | 4.75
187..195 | 4.64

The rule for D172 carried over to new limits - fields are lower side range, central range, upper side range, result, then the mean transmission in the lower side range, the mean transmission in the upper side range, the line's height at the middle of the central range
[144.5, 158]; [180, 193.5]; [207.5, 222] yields 0.084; 4.6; 5.05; 4.85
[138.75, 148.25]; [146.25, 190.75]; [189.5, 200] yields 0.088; 5.34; 5.29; 5.31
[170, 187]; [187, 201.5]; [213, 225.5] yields -0.013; 5.18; 4.68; 4.99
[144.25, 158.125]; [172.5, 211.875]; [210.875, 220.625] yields -0.034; 4.61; 5.16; 4.96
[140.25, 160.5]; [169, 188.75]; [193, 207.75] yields 0.007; 4.8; 5.37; 5.12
